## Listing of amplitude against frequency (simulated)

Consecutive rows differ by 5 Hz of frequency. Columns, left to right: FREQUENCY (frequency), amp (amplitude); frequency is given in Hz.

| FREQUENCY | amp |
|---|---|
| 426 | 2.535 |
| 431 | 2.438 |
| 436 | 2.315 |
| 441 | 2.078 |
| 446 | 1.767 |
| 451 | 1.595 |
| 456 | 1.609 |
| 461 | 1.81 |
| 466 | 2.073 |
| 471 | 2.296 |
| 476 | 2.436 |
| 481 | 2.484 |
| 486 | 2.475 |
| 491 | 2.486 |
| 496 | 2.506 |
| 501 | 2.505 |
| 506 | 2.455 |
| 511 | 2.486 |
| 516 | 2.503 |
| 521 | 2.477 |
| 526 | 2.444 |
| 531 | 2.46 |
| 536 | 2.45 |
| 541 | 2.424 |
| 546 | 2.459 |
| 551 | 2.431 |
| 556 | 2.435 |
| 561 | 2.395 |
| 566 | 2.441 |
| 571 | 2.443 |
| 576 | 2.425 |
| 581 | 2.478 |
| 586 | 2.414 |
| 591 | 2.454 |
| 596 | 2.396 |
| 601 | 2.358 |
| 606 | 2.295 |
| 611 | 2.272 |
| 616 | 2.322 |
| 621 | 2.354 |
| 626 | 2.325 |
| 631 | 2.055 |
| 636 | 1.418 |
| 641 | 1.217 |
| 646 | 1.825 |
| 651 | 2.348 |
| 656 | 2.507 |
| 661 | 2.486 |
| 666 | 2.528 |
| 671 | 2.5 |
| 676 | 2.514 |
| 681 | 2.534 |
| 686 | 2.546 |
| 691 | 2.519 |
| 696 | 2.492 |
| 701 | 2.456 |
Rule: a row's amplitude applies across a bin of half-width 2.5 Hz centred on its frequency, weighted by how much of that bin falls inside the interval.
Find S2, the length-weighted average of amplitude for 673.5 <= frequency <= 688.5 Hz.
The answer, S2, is 2.53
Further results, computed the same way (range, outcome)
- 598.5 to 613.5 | 2.31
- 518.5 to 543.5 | 2.45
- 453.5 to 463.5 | 1.71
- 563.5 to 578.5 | 2.44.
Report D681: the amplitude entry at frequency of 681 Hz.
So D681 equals 2.534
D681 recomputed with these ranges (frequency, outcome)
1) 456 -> 1.609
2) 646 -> 1.825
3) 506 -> 2.455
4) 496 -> 2.506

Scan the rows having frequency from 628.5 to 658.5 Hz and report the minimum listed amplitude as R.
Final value 1.217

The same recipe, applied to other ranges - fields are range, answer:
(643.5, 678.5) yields 1.825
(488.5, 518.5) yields 2.455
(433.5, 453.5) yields 1.595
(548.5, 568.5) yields 2.395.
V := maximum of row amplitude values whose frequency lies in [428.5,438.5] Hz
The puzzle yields 2.438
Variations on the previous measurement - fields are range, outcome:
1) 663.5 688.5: 2.546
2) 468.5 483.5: 2.484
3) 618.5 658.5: 2.507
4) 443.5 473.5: 2.296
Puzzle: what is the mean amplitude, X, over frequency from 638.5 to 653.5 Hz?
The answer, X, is 1.8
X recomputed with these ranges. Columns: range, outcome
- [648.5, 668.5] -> 2.47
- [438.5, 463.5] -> 1.77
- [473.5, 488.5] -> 2.47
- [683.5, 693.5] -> 2.53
